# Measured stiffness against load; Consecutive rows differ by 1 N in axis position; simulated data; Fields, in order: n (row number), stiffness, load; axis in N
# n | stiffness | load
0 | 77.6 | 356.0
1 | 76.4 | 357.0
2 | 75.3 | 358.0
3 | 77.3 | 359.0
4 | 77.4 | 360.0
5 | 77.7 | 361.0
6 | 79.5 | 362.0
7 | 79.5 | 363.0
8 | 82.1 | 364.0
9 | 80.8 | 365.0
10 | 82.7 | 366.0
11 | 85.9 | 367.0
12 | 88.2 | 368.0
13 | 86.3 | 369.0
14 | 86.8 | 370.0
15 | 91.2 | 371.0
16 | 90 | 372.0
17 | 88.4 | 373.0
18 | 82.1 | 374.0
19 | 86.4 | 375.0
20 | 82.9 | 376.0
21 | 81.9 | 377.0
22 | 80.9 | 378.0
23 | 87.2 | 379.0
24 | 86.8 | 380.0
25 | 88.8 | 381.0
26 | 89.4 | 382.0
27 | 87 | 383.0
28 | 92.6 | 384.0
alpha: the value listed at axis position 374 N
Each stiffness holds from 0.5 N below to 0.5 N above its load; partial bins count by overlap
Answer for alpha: 82.1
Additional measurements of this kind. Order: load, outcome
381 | 88.8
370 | 86.8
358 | 75.3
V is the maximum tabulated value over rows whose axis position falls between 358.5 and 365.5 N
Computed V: 82.1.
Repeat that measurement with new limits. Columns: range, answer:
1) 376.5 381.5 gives 88.8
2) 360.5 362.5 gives 79.5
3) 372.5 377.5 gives 88.4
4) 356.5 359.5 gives 77.3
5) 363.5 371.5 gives 91.2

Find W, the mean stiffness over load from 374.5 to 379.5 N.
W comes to 83.9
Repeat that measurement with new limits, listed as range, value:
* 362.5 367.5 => 82.2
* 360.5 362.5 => 78.6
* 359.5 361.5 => 77.6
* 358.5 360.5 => 77.3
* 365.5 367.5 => 84.3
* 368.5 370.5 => 86.5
